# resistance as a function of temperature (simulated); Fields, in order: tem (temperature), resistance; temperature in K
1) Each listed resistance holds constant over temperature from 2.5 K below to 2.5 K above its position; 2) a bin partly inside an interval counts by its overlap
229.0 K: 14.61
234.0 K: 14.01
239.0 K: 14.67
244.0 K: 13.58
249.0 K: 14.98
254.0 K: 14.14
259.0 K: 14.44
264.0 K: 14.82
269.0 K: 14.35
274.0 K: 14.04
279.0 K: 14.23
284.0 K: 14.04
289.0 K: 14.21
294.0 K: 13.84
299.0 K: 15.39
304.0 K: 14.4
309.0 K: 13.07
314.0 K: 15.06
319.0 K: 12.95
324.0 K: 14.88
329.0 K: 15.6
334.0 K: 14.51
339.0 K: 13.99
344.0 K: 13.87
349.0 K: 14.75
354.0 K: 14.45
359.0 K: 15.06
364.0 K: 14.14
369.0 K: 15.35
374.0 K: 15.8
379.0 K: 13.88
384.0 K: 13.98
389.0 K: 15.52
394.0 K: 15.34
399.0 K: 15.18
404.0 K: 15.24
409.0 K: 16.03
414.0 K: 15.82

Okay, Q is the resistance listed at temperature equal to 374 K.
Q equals 15.8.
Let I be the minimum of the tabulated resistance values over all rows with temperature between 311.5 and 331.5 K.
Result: 12.95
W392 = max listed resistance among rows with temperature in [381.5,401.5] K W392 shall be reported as 15.52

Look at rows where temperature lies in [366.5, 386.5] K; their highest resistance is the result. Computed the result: 15.8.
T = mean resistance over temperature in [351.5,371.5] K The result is 14.8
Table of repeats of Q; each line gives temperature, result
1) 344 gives 13.87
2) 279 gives 14.23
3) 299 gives 15.39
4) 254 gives 14.14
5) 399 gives 15.18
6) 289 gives 14.21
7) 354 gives 14.45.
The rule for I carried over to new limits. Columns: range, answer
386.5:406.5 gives 15.18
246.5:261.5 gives 14.14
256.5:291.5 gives 14.04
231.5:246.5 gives 13.58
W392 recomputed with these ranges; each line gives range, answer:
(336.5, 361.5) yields 15.06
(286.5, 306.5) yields 15.39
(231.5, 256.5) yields 14.98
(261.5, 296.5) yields 14.82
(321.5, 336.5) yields 15.6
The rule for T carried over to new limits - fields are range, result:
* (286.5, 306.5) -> 14.5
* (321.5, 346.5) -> 14.6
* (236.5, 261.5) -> 14.4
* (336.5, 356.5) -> 14.3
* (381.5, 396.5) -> 14.9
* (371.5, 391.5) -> 14.8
